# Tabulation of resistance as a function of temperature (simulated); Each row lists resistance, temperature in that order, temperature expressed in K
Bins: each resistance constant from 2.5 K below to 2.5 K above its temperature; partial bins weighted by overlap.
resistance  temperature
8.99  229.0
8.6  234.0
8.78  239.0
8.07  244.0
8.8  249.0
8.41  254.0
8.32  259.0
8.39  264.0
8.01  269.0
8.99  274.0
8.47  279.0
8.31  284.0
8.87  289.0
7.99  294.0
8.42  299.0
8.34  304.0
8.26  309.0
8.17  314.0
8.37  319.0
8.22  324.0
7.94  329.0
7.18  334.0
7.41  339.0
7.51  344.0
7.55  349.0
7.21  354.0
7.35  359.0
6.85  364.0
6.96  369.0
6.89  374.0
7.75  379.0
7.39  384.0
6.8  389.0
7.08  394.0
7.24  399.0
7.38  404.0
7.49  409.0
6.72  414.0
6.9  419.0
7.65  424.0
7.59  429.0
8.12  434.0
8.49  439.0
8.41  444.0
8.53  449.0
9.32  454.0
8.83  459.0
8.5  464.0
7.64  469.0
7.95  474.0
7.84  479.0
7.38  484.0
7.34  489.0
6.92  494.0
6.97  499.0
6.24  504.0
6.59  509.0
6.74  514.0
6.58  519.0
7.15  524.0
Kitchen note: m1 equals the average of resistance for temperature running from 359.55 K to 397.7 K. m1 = 7.12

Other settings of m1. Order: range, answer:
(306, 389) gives 7.54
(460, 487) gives 7.91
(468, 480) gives 7.83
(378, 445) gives 7.47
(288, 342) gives 8.08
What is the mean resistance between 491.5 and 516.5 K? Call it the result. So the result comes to 6.69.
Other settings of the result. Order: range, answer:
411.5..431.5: 7.22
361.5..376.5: 6.9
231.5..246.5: 8.48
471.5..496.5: 7.49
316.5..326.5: 8.29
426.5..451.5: 8.23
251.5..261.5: 8.37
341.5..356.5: 7.42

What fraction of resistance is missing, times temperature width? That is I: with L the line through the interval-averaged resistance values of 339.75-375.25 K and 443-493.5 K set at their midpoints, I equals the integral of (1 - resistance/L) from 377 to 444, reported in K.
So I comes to 1.60 K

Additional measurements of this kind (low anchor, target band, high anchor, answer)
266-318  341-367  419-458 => 3.2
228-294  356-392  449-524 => 3.9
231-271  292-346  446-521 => 1.3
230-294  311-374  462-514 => 4.2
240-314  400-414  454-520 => 0.9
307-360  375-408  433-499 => 2.6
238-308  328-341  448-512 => 1.2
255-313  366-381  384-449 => 1.2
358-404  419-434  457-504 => -0.4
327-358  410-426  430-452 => 2.0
